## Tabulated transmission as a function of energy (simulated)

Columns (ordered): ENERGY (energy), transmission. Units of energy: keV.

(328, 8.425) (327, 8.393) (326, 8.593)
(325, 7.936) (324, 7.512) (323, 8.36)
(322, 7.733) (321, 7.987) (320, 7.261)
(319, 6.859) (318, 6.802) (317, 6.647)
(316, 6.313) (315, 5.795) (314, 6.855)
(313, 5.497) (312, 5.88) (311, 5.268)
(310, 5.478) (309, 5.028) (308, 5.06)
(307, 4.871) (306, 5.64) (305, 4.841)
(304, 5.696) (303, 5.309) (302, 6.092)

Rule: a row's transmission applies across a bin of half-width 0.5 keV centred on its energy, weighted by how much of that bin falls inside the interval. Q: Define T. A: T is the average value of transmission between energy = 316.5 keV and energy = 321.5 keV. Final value 7.11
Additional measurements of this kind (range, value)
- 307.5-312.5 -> 5.34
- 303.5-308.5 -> 5.22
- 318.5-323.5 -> 7.64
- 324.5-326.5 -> 8.26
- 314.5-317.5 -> 6.25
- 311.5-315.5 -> 6.01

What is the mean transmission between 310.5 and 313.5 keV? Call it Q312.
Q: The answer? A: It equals 5.55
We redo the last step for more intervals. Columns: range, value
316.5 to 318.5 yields 6.72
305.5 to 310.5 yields 5.22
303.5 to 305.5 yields 5.27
